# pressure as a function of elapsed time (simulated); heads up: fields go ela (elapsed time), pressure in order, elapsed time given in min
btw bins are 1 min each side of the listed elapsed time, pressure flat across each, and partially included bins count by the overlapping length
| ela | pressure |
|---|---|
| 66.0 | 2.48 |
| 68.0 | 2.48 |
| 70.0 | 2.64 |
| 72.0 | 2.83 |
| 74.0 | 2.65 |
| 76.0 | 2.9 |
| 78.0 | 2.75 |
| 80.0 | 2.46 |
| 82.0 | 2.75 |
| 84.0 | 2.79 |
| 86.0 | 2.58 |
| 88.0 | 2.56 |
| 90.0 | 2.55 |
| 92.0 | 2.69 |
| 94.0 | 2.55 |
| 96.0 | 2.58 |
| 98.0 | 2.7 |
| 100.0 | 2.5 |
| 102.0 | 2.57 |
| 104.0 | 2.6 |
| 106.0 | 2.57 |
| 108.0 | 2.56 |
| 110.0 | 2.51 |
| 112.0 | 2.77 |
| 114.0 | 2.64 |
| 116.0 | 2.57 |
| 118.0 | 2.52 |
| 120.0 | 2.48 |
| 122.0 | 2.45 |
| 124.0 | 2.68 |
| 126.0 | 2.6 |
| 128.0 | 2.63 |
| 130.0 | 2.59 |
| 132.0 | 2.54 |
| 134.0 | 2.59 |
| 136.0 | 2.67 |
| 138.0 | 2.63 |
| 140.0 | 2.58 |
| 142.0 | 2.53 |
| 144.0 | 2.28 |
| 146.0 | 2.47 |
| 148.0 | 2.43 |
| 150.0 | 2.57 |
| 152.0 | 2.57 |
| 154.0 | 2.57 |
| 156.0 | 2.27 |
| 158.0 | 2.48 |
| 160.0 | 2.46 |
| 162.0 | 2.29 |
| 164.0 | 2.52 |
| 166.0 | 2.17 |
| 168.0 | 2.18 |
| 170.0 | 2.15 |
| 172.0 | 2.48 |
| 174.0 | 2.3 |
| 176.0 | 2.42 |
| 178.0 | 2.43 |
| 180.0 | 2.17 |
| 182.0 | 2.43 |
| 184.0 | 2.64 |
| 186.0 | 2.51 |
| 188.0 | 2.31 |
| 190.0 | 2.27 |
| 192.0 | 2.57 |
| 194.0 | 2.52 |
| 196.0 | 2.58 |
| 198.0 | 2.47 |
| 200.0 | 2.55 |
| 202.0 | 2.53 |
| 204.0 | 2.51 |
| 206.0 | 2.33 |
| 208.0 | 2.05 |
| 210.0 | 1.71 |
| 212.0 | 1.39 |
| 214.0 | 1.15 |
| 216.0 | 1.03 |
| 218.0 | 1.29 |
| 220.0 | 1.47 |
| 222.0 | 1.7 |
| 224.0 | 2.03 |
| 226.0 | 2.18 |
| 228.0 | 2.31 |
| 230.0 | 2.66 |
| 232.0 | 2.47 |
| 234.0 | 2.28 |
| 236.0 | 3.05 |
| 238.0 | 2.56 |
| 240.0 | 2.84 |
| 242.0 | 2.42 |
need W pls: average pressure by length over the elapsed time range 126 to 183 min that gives 2.45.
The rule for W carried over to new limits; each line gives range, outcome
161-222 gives 2.17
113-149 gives 2.55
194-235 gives 2.05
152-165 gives 2.44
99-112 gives 2.57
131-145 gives 2.55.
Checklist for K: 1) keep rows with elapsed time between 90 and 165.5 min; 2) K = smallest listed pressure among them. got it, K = 2.27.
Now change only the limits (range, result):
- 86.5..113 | 2.5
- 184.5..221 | 1.03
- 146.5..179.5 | 2.15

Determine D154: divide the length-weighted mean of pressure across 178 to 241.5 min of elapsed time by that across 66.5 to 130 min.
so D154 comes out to 0.85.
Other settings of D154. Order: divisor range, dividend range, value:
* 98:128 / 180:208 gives 0.95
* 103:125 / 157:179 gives 0.91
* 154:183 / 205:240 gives 0.85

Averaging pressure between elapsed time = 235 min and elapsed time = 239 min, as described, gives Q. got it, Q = 2.8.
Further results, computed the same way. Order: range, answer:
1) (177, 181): 2.3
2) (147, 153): 2.52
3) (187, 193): 2.38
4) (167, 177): 2.31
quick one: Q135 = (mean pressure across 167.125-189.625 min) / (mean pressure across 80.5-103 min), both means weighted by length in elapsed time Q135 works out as 0.90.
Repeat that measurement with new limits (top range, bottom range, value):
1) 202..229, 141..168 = 0.75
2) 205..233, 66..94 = 0.69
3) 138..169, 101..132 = 0.94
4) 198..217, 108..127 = 0.75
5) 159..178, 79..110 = 0.90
